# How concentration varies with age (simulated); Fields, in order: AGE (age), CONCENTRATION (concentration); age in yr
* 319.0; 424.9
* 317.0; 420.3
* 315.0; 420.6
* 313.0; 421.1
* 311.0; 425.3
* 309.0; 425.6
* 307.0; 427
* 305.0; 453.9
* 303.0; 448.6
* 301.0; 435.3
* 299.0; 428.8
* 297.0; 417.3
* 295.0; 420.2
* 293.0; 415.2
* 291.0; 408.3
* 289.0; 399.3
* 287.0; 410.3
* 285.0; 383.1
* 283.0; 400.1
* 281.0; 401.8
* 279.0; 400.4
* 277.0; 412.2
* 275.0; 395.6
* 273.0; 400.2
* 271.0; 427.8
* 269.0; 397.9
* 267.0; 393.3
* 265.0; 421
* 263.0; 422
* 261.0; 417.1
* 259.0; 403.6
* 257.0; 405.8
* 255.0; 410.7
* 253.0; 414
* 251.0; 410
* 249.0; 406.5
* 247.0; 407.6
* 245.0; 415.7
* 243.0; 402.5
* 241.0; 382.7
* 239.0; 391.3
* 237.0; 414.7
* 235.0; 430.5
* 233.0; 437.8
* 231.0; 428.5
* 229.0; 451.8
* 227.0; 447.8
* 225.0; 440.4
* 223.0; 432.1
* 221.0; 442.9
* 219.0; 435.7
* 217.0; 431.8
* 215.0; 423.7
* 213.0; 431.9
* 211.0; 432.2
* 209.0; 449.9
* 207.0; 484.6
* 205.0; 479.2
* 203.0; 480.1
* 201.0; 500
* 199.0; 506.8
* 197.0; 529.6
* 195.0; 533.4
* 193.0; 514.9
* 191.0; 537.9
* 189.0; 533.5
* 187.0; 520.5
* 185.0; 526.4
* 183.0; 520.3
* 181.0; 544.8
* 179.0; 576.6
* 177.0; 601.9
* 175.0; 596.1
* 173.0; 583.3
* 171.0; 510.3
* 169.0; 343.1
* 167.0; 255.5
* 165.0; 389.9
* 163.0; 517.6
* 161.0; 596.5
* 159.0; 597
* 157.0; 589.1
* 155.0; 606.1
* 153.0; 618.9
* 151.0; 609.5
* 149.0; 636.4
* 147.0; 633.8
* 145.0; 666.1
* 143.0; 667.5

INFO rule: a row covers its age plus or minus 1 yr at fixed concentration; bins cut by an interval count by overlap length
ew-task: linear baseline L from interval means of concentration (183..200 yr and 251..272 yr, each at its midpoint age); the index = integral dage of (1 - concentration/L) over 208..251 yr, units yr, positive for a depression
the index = 3.5 yr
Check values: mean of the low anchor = 525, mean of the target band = 425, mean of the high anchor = 411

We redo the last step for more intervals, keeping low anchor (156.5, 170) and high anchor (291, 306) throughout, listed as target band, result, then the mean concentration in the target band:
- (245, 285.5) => 2.9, 407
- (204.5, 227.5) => 0.4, 444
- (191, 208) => -1.9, 506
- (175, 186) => -2.3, 558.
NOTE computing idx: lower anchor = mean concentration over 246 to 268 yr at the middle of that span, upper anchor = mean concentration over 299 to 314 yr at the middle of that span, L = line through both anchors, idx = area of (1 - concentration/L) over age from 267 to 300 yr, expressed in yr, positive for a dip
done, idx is 1.2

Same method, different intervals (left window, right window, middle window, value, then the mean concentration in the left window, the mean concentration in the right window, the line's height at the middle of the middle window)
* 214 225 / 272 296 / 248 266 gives 0.18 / 434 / 404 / 416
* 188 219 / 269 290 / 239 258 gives 1.31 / 483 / 403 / 436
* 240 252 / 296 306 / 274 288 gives 0.80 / 404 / 437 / 425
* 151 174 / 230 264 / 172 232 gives -3.40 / 514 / 412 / 466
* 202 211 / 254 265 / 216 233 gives 0.41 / 469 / 413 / 450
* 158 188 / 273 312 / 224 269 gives 3.68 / 512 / 416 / 453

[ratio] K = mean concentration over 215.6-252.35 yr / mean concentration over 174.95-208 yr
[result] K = 0.80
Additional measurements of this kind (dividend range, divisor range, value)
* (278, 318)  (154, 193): 0.80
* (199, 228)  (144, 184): 0.82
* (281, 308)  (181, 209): 0.82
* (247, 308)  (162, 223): 0.85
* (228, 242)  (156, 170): 0.89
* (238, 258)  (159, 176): 0.84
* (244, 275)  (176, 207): 0.78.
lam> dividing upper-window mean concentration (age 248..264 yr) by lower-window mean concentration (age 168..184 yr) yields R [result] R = 0.77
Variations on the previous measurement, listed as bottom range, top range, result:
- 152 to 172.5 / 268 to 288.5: 0.80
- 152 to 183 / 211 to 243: 0.81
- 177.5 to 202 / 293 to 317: 0.81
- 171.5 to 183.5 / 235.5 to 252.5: 0.71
